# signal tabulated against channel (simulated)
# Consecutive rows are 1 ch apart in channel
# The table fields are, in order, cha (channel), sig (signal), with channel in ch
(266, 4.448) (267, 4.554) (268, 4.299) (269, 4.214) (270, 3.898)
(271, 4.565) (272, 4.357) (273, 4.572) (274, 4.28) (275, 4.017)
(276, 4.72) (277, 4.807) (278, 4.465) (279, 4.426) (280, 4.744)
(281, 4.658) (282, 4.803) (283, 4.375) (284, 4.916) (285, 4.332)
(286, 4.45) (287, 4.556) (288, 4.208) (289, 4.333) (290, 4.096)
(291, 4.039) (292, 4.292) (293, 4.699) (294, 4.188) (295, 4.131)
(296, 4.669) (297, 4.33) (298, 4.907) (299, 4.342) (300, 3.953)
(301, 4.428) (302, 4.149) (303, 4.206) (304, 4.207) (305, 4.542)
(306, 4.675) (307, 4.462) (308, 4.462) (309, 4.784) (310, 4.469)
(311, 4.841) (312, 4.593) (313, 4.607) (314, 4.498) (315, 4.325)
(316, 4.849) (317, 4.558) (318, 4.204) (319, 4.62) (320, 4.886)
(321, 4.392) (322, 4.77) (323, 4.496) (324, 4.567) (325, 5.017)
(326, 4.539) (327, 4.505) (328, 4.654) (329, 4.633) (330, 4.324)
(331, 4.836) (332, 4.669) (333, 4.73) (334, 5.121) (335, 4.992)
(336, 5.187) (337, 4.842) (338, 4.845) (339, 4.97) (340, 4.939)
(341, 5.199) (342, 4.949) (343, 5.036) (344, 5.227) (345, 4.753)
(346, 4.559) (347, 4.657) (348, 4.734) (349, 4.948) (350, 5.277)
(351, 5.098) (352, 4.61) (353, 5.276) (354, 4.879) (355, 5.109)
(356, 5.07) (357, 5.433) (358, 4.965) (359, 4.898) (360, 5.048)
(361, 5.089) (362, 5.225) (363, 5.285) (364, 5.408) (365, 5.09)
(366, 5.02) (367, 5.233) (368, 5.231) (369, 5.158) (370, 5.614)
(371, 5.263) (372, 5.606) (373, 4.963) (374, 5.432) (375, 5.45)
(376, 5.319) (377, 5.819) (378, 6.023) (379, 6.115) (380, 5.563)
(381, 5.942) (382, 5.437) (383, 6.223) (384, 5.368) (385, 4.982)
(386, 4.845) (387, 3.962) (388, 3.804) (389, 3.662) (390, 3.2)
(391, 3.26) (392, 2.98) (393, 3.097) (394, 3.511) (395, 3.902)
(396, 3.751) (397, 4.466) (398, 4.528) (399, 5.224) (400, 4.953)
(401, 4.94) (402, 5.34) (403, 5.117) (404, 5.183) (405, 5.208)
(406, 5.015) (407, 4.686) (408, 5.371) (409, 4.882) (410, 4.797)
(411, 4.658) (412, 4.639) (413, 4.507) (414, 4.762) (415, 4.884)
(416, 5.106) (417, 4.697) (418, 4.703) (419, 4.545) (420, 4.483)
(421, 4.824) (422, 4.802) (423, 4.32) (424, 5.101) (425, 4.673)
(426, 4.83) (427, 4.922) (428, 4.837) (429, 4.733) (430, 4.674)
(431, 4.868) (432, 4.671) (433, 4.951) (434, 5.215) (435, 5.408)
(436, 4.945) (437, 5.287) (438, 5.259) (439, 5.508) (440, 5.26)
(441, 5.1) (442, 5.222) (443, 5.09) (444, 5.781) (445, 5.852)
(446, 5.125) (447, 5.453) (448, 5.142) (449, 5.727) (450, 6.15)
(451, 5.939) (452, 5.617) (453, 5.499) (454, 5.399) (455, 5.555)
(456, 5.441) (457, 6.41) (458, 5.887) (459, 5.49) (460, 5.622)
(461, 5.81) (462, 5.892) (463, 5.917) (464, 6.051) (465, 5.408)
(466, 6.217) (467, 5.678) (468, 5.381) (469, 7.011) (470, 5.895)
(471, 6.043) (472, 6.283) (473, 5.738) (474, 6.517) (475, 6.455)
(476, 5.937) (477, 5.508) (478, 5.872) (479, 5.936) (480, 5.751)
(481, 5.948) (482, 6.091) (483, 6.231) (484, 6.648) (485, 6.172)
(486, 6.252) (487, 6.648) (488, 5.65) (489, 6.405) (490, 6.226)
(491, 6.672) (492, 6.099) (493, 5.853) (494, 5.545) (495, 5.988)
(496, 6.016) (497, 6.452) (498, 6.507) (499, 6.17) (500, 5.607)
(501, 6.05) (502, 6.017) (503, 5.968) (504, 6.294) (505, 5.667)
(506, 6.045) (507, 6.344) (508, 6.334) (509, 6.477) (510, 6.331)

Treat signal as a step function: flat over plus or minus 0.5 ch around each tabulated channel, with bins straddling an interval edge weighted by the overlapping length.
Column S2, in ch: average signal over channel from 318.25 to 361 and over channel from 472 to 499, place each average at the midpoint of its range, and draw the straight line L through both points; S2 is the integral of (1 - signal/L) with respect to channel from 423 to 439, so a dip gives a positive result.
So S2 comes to 2.0 ch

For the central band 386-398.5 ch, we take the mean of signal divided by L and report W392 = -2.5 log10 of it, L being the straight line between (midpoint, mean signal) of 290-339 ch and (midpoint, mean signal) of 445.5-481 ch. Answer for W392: 0.37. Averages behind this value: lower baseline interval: 4.56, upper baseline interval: 5.82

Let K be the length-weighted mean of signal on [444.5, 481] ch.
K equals 5.82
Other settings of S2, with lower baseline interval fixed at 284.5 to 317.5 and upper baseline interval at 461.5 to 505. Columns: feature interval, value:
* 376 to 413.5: 3.77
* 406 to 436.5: 3.81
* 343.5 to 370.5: -0.75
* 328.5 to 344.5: -0.53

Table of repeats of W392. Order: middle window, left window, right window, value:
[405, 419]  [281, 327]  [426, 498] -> 0.107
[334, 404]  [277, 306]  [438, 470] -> 0.016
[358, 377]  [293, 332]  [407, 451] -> -0.106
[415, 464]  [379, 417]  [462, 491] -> 0.034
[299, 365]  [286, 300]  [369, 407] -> -0.049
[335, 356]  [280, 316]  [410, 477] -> -0.047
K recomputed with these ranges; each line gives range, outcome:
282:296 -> 4.38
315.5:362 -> 4.85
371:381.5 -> 5.61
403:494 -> 5.48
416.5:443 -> 4.92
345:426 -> 4.88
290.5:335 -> 4.53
